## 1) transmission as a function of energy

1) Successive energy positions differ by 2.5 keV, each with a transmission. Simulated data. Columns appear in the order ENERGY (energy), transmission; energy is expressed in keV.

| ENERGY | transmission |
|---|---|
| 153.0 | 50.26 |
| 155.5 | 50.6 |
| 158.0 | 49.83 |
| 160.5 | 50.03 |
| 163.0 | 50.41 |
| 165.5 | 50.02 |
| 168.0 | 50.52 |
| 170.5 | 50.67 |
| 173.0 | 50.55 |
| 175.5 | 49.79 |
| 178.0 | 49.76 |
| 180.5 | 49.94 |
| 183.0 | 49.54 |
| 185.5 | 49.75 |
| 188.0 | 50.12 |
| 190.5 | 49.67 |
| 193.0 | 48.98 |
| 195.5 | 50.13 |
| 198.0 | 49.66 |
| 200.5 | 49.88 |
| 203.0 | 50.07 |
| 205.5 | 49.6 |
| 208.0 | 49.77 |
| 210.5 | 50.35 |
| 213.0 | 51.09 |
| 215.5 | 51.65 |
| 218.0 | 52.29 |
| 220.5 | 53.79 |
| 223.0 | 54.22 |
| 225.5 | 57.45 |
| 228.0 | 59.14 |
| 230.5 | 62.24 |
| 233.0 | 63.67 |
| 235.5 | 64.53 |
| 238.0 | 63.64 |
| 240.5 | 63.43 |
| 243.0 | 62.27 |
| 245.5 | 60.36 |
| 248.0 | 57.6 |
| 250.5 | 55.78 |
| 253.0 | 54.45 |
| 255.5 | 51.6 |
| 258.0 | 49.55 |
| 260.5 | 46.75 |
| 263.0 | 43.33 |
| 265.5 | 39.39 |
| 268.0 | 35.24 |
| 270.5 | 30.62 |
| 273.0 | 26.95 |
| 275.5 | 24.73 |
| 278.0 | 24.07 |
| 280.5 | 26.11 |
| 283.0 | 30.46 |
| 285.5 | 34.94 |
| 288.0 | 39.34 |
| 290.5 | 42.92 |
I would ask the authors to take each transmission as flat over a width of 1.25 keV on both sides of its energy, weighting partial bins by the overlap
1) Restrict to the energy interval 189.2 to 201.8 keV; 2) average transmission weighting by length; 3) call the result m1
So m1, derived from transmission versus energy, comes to 49.7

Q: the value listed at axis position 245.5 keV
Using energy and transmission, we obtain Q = 60.36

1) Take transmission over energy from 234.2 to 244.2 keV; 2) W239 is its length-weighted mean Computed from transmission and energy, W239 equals 63.5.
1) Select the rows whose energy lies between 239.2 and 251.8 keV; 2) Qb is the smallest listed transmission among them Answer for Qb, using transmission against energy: 55.78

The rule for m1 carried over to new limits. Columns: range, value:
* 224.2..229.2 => 58.2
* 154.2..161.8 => 50.2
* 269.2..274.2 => 28.9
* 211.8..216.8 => 51.4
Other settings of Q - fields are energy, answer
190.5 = 49.67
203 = 50.07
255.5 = 51.6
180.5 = 49.94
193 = 48.98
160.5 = 50.03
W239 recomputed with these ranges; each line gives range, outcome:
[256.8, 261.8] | 48.1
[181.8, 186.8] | 49.7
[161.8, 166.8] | 50.2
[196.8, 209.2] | 49.8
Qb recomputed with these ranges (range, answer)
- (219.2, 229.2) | 53.79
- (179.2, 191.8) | 49.54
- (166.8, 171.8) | 50.52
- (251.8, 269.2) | 35.24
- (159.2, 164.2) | 50.03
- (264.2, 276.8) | 24.73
